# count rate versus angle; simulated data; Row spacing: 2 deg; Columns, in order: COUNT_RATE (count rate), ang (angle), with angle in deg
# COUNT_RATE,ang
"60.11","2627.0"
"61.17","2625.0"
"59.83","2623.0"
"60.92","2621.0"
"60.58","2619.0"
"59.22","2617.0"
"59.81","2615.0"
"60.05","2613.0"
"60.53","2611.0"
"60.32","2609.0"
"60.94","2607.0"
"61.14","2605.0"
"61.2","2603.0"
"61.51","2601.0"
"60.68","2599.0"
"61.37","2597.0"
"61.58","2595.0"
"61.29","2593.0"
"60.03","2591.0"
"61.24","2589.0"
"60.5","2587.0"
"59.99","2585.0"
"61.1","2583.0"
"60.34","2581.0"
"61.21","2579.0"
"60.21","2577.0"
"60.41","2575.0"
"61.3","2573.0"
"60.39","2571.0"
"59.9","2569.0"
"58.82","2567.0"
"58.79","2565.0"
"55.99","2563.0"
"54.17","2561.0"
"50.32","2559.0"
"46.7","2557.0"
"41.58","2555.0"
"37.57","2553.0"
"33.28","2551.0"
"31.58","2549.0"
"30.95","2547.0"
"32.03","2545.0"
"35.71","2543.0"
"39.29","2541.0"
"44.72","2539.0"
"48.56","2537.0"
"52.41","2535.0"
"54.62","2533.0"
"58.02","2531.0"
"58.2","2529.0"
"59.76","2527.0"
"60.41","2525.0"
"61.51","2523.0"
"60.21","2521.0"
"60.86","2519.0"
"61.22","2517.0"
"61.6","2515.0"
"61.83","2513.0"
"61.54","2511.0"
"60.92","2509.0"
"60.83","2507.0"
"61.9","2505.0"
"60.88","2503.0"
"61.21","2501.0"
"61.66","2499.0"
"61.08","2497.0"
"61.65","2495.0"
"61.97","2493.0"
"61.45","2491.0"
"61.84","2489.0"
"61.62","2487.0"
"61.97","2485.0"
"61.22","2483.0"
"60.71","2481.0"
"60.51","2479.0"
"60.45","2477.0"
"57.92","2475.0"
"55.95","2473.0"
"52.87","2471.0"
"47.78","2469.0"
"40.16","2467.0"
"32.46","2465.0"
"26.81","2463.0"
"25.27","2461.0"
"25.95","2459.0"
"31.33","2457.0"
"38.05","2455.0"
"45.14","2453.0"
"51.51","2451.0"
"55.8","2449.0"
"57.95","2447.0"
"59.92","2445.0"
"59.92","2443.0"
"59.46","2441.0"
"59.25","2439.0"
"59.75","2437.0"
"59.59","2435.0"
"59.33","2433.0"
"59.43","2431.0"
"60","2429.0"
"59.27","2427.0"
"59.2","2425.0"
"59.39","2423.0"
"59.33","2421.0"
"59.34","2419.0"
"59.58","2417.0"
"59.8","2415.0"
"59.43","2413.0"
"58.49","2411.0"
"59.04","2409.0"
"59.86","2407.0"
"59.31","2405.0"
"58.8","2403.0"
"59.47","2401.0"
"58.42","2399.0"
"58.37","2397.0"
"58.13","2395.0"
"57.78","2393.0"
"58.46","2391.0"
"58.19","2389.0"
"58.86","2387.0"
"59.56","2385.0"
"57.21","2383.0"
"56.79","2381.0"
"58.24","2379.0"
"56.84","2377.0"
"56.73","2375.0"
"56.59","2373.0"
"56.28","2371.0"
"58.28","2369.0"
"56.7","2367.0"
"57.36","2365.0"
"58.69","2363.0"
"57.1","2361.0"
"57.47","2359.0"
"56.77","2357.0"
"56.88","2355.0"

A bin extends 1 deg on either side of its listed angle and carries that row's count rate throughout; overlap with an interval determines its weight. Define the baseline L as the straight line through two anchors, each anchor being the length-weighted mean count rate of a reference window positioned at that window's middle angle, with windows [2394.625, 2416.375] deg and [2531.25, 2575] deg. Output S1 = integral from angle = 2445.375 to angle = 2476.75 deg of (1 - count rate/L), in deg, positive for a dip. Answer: 6.3 deg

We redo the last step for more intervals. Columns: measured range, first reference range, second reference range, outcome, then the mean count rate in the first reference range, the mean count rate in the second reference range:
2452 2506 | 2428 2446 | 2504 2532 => 7.5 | 59.6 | 60.6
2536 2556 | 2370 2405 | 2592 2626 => 7.5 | 58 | 60.7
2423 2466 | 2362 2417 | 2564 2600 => 6.5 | 58.2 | 60.5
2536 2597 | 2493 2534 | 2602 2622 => 8.8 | 60.5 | 60.5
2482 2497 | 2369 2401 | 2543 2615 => -1.4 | 57.8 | 54.9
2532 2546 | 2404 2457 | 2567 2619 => 3.7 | 57.1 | 60.6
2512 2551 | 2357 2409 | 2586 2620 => 5.9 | 58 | 60.7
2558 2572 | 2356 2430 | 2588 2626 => 0.8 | 58.4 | 60.7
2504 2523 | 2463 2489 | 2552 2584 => -2.4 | 53.7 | 55.5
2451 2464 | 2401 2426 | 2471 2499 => 5.7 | 59.3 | 60.4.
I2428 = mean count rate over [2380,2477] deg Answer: 54.1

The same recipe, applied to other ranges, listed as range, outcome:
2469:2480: 56.7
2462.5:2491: 53.8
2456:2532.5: 55.4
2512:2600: 54.1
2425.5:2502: 53.7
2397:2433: 59.3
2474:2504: 61.1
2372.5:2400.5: 57.9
